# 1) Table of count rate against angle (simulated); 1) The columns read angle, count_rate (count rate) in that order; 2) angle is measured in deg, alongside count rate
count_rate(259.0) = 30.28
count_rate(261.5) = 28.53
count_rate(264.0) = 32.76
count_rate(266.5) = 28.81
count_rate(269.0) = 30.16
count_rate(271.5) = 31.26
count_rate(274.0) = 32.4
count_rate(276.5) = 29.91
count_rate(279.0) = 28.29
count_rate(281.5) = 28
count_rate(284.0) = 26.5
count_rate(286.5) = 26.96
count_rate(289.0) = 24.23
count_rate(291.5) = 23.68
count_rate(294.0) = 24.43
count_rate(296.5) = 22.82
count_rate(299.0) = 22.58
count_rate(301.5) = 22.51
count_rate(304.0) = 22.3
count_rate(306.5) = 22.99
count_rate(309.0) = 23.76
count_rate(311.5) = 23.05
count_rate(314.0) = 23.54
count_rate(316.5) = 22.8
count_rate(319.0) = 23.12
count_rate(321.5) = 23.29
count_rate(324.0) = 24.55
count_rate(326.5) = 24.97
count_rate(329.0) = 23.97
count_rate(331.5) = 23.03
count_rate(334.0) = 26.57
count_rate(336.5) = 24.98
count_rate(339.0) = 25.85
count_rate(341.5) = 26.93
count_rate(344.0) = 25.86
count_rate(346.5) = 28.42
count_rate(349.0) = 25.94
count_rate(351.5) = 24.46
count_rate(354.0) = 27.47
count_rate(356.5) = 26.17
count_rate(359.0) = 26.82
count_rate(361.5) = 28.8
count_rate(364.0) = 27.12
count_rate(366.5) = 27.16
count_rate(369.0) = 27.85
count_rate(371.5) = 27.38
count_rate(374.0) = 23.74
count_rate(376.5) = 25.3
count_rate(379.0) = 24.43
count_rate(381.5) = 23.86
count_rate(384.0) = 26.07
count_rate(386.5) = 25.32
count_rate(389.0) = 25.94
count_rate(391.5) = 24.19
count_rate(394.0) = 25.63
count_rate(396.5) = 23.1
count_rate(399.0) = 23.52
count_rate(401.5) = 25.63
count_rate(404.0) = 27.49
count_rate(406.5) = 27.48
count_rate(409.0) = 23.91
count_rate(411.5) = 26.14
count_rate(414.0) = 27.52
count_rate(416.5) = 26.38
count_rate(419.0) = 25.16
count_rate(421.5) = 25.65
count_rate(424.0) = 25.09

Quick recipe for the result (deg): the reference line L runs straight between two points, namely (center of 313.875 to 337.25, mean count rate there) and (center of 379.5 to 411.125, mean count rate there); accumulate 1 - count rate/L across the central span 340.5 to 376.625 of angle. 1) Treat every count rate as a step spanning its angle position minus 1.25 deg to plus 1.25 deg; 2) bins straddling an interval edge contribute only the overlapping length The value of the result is -3.0 deg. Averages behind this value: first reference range 24.1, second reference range 25.2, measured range 26.7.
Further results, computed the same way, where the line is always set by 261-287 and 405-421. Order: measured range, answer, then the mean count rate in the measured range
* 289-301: 2.3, 23.4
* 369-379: 0.5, 25.6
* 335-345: 0.7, 25.9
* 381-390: 0.5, 25.4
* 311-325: 2.5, 23.4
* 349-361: 0.5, 26.4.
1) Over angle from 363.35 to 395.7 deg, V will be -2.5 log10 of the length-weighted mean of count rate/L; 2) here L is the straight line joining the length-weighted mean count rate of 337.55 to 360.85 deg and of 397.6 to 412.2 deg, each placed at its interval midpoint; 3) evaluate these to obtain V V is 0.02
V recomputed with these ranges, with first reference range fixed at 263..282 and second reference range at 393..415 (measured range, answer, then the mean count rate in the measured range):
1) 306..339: 0.19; 24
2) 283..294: 0.18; 25.2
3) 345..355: 0.04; 26.5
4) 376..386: 0.06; 24.9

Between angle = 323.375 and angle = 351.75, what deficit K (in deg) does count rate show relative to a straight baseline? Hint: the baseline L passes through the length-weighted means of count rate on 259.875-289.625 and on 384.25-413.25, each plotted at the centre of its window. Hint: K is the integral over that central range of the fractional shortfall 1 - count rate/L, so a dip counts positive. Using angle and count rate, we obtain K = 1.8 deg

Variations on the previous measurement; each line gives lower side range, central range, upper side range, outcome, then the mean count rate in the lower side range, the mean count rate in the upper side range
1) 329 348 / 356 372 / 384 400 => -1.3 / 25.8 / 24.7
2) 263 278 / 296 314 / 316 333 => 2.3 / 30.8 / 23.8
